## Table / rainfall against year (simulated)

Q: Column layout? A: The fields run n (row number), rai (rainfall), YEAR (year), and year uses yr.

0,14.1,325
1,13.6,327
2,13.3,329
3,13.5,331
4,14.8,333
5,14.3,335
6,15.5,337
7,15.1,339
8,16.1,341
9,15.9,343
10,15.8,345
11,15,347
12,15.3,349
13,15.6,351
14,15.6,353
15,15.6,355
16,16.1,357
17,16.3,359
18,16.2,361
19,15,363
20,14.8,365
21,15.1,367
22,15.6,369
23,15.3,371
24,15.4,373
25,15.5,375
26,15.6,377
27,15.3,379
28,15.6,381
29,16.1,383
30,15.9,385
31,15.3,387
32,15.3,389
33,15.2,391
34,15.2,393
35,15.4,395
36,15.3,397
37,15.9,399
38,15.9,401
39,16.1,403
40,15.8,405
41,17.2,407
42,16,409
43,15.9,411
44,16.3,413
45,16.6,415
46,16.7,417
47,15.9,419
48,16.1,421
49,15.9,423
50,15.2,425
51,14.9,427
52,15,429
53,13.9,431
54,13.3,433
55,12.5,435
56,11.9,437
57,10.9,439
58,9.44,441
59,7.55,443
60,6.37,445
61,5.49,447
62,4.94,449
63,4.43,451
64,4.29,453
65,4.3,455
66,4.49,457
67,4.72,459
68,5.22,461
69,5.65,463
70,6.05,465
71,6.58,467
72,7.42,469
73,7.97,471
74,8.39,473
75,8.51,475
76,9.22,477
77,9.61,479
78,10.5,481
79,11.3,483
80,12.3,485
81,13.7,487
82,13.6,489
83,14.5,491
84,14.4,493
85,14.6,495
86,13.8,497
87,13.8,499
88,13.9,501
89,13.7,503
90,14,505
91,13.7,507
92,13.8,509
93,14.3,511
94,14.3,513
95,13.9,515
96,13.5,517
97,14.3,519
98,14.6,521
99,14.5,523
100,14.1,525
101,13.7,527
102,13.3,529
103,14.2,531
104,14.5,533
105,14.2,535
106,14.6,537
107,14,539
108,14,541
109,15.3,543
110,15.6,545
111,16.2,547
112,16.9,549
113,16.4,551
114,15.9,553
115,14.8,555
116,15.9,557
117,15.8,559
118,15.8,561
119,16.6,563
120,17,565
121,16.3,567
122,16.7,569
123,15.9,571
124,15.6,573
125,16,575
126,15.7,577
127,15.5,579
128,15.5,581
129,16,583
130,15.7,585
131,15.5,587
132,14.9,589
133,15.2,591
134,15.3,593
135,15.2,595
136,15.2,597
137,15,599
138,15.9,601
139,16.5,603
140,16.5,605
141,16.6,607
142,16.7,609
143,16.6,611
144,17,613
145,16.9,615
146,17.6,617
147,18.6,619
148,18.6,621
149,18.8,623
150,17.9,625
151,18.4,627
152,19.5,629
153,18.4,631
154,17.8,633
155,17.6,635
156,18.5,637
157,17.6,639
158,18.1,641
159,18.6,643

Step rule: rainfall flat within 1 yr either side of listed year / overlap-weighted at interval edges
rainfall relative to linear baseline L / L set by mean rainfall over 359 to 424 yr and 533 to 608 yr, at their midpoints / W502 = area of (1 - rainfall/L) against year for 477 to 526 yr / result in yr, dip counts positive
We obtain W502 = 7.0 yr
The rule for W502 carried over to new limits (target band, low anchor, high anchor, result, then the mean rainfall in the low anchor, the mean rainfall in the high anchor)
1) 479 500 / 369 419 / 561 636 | 4.0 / 15.8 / 16.6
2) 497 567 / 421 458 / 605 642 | -4.5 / 9.88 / 17.8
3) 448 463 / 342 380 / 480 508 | 10.0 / 15.5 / 13.4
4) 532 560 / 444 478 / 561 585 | -3.4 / 6.12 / 16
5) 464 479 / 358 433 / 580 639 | 7.7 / 15.6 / 16.8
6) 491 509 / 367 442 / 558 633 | 2.1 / 15.1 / 16.5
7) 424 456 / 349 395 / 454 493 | 4.5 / 15.5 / 8.78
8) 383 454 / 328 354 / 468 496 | -2.1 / 15.1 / 11.1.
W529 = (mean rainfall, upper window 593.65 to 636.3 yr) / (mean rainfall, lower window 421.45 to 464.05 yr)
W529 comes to 1.88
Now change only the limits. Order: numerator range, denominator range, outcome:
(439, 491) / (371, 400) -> 0.51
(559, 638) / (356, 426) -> 1.06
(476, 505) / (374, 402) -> 0.83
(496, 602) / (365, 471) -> 1.20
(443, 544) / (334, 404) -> 0.71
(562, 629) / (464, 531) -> 1.33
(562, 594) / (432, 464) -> 2.19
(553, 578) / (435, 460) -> 2.35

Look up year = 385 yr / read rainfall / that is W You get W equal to 15.9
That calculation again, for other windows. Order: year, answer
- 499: 13.8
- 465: 6.05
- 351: 15.6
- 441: 9.44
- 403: 16.1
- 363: 15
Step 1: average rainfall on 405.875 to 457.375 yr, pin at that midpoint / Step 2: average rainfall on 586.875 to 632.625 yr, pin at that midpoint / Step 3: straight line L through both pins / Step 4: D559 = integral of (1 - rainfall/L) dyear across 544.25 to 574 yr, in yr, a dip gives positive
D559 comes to -1.3 yr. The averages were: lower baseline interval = 11.8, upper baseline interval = 16.9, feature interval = 16.1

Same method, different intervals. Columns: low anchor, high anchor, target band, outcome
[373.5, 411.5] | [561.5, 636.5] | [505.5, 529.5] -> 3.31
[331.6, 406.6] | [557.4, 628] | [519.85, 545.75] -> 2.88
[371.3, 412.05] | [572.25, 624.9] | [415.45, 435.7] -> 0.98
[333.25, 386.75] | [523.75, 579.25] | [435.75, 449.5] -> 6.38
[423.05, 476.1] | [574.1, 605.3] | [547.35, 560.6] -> -2.09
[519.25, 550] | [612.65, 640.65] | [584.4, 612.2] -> 2.06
